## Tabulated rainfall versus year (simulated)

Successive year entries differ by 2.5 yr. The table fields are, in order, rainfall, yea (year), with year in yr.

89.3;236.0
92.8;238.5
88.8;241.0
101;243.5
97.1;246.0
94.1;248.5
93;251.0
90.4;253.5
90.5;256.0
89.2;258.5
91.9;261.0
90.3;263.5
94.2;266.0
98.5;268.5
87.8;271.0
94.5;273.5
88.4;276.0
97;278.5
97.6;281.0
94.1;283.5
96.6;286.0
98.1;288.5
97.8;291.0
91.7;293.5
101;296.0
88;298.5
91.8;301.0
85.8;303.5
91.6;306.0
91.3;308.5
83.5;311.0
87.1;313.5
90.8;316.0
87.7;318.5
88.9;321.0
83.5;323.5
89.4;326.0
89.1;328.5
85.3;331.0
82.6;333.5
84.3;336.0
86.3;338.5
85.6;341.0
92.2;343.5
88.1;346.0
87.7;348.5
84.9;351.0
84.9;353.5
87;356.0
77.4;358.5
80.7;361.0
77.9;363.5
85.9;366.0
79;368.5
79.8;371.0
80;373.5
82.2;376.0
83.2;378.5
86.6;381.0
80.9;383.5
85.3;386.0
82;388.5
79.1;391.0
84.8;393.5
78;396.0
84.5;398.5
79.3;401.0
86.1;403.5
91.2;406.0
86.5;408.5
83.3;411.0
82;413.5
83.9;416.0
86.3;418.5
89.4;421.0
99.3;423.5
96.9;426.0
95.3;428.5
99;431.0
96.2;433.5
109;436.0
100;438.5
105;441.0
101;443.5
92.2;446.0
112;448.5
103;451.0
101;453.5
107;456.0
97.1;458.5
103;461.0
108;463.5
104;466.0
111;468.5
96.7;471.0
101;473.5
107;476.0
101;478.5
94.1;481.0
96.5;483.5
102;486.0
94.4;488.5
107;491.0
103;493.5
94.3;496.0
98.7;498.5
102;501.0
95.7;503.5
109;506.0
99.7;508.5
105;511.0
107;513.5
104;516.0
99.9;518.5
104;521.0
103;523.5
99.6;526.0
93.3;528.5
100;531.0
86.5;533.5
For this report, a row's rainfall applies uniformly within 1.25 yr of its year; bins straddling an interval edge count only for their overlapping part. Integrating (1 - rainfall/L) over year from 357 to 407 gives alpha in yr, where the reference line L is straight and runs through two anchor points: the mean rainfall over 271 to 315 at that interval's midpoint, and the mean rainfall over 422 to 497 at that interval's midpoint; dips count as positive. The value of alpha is 7.7 yr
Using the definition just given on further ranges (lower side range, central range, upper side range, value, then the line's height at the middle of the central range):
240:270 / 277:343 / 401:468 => 2.8 yr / 94.3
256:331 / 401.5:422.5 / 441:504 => 2.6 yr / 98.1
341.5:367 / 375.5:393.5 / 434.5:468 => 1.5 yr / 90.5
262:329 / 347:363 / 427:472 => 2.0 yr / 95.8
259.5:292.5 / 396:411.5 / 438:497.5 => 2.3 yr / 99.3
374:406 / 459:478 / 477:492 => -1.5 yr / 96.4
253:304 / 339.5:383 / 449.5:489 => 6.0 yr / 97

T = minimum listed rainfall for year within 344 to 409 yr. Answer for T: 77.4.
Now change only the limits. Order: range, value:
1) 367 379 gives 79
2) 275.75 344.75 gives 82.6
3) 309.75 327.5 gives 83.5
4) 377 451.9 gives 78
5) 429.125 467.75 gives 92.2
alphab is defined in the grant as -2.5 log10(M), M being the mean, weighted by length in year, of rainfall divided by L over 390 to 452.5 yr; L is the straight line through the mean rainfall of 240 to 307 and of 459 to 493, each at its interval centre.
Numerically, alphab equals 0.084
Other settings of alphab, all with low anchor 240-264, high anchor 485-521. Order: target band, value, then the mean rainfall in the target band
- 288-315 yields 0.04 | 91.4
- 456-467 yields -0.04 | 103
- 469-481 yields -0.01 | 101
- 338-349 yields 0.09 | 88.1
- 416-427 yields 0.08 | 91.9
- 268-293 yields -0.01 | 94.8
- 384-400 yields 0.19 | 82.2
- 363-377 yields 0.20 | 80.9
